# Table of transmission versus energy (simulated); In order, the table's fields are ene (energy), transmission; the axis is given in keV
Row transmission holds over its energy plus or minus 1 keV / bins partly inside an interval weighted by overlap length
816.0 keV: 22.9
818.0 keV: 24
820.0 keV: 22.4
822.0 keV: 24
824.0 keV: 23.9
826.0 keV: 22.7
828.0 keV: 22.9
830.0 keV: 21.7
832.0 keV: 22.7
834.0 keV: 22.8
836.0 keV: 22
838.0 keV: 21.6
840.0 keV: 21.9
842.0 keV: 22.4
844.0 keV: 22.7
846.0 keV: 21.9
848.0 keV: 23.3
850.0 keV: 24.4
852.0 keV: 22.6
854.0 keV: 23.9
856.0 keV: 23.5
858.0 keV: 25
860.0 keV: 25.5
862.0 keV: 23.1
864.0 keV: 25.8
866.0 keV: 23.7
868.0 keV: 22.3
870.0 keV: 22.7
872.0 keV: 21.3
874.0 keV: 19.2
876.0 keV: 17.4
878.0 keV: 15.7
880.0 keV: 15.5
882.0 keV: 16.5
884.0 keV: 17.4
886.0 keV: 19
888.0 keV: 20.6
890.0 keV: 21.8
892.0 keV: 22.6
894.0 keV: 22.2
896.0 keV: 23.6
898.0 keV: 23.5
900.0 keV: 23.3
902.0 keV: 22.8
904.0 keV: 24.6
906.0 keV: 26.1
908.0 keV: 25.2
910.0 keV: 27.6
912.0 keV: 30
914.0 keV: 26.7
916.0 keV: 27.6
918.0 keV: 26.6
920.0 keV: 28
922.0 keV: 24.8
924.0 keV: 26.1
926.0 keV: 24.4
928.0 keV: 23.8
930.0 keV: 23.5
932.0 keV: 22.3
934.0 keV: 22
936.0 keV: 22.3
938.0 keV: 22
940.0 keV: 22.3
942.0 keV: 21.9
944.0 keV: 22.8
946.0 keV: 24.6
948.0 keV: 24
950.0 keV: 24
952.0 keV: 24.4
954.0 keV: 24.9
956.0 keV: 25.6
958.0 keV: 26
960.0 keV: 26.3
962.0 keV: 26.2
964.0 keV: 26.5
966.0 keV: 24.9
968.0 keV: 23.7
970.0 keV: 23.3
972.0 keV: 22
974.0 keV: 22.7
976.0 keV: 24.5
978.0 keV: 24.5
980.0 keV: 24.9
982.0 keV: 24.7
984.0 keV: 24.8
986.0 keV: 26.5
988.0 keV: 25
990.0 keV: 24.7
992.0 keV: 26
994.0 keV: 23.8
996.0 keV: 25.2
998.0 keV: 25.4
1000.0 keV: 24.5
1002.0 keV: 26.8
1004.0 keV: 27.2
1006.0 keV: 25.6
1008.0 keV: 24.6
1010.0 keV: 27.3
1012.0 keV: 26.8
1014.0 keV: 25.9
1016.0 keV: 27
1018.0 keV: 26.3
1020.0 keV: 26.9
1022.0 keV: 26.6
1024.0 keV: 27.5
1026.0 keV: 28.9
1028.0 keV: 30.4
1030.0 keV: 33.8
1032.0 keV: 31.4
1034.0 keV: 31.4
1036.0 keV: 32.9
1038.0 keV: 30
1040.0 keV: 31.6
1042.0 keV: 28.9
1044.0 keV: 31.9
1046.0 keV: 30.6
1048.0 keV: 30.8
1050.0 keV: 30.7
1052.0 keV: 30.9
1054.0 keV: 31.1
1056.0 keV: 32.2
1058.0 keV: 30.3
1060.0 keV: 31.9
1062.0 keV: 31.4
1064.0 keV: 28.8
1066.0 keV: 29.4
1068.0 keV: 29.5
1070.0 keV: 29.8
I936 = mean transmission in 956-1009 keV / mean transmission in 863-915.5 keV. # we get 1.12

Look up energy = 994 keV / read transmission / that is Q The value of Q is 23.8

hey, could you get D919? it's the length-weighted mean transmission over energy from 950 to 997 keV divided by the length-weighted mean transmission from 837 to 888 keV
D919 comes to 1.2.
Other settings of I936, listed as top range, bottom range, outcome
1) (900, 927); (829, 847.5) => 1.17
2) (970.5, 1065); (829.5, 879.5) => 1.25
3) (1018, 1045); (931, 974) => 1.26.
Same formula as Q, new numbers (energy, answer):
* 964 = 26.5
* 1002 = 26.8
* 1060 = 31.9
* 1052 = 30.9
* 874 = 19.2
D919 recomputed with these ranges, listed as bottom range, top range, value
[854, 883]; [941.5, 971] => 1.16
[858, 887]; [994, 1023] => 1.27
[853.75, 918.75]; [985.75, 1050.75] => 1.23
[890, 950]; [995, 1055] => 1.18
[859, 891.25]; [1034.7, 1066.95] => 1.51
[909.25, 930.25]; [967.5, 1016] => 0.95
